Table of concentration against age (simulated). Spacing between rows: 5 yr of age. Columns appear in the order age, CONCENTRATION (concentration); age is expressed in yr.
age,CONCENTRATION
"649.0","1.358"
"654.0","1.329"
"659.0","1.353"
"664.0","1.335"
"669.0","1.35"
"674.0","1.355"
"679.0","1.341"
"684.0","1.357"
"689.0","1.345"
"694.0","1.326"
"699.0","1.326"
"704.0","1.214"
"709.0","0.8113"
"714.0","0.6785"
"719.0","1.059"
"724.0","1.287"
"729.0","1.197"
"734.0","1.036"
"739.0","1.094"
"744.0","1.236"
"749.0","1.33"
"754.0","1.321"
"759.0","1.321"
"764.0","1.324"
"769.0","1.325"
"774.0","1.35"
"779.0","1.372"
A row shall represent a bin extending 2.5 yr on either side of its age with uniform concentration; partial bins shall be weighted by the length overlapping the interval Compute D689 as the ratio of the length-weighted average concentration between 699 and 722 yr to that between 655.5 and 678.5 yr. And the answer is 0.7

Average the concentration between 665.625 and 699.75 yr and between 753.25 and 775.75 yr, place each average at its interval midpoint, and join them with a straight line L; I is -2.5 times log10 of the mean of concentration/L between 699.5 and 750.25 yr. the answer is 0.21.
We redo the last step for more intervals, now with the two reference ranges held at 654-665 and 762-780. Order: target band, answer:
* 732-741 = 0.250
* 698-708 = 0.128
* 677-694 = -0.002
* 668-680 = -0.006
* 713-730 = 0.239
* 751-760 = 0.016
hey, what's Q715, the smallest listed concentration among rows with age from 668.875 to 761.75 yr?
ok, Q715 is 0.6785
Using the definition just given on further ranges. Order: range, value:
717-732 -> 1.059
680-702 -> 1.326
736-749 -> 1.094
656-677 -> 1.335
